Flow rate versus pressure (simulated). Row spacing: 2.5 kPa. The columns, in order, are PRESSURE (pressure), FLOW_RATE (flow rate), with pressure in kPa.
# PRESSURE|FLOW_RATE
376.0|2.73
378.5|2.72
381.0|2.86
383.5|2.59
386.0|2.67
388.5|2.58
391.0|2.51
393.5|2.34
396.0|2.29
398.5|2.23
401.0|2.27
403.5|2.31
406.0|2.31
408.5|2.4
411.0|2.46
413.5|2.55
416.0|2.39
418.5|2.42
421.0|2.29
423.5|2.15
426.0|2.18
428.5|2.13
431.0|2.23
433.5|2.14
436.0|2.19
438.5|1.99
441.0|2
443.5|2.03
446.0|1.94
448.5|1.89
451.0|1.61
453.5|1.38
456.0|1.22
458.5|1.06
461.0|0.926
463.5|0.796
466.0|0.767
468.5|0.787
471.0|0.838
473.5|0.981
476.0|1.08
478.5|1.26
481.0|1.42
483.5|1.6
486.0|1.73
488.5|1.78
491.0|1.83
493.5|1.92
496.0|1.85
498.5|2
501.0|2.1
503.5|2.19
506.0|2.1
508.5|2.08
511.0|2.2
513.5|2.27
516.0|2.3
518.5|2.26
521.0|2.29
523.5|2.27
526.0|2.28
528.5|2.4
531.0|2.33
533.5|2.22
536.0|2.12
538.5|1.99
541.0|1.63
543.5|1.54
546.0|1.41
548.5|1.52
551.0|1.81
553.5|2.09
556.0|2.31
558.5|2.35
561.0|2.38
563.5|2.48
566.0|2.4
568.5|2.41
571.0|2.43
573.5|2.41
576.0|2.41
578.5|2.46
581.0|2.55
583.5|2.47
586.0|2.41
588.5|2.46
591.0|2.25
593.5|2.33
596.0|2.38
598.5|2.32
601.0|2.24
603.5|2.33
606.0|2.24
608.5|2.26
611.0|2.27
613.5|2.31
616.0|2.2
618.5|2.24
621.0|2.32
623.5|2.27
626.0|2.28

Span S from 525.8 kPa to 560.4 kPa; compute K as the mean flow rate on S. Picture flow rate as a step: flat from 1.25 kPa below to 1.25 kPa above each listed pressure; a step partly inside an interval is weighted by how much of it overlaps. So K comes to 2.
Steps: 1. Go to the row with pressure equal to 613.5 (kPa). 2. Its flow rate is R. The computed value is 2.31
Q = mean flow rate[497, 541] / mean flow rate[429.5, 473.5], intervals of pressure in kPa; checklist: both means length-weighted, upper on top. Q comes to 1.45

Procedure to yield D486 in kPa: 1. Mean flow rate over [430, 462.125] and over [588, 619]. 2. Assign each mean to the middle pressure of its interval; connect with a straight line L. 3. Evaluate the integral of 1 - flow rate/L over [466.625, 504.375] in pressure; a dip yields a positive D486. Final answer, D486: 7.0 kPa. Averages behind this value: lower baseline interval 1.74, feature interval 1.54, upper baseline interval 2.29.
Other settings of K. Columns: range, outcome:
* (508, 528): 2.26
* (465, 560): 1.84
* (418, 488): 1.6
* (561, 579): 2.42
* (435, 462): 1.66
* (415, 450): 2.14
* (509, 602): 2.23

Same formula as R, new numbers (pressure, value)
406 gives 2.31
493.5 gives 1.92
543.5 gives 1.54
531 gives 2.33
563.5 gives 2.48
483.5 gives 1.6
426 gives 2.18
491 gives 1.83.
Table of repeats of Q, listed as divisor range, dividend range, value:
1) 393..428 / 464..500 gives 0.61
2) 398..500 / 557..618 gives 1.32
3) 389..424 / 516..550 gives 0.86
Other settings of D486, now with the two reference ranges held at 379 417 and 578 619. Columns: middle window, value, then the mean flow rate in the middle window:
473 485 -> 5.5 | 1.3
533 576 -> 4.8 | 2.1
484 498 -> 3.4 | 1.82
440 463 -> 8.5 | 1.53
